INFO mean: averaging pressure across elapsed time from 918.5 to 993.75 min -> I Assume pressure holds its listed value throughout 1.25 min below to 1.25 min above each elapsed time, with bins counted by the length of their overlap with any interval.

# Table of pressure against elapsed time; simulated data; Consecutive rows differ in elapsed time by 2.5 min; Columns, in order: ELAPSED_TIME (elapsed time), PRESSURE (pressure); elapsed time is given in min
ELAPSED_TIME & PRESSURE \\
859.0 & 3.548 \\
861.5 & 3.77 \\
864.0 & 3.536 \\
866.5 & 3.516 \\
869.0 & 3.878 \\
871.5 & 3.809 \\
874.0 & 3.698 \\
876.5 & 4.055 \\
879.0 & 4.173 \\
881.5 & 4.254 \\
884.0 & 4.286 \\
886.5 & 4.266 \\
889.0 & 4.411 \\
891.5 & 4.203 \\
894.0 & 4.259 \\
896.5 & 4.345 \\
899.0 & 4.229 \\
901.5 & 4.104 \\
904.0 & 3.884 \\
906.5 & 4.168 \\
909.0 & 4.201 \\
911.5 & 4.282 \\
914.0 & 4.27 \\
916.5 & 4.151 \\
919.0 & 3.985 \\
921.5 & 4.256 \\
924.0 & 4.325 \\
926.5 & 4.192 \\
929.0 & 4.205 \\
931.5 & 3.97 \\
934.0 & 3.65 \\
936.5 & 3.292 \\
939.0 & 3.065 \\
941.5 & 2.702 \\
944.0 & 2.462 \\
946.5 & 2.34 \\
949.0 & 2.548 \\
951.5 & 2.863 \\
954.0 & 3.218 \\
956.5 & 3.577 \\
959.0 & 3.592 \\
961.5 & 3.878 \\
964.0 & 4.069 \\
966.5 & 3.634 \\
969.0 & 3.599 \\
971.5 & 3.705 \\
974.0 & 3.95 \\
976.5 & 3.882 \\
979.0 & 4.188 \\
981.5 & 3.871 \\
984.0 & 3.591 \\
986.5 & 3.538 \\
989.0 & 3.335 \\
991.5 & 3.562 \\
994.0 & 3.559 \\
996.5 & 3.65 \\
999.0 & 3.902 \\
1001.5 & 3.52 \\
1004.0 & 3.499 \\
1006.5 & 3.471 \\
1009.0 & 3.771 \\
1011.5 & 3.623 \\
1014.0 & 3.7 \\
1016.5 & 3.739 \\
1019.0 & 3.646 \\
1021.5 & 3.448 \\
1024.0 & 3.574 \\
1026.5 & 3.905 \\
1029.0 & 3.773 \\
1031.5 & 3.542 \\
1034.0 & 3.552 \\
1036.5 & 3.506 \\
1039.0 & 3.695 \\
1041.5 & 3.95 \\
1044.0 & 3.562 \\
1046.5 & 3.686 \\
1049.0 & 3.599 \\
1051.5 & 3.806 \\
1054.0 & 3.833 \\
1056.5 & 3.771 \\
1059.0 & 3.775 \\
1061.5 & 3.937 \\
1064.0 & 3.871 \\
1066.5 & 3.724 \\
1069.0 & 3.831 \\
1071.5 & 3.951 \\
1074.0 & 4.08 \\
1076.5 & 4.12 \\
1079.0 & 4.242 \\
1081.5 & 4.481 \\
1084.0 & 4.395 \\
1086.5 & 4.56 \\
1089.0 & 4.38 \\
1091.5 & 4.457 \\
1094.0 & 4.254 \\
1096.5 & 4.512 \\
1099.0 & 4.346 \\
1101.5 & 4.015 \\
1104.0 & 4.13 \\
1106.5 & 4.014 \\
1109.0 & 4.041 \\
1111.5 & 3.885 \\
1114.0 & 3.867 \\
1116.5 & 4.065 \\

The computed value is 3.56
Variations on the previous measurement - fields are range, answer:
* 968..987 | 3.8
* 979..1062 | 3.67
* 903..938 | 4.05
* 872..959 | 3.82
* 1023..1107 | 3.97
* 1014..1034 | 3.66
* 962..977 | 3.81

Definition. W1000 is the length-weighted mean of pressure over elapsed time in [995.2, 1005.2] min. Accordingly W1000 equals 3.64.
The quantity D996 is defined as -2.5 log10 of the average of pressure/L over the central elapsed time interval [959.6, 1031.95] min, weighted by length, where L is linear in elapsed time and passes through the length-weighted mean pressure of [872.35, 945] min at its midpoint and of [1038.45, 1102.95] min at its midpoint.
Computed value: 0.09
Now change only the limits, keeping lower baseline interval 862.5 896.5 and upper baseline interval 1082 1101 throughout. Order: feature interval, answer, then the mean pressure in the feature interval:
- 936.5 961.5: 0.36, 3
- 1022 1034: 0.17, 3.67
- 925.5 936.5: 0.06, 3.92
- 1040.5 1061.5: 0.15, 3.76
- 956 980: 0.10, 3.81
